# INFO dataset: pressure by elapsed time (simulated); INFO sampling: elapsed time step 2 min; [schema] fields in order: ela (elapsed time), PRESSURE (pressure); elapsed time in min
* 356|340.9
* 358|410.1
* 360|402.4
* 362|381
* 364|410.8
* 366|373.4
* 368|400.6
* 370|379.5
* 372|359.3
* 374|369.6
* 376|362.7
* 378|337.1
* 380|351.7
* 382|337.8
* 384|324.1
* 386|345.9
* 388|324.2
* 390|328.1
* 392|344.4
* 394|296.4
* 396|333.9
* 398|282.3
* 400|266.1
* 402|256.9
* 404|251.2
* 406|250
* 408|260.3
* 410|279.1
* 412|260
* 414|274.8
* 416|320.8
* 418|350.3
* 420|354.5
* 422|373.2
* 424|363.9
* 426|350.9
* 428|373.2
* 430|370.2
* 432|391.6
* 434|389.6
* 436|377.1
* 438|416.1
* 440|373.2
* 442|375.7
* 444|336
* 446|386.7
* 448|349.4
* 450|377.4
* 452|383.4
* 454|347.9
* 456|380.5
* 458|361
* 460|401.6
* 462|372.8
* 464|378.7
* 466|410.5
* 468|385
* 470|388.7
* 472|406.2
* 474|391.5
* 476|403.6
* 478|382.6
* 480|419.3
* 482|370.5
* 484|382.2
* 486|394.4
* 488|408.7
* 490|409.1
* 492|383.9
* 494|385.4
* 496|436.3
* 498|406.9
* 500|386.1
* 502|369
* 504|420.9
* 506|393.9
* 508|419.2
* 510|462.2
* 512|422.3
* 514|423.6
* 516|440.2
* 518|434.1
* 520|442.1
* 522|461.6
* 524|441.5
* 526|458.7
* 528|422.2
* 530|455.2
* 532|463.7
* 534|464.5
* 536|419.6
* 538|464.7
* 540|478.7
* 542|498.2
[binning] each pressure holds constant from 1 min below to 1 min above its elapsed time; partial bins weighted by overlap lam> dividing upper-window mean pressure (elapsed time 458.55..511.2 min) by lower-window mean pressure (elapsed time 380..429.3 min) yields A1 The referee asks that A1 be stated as 1.27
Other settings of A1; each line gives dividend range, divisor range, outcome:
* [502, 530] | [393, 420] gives 1.51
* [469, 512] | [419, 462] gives 1.08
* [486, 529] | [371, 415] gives 1.36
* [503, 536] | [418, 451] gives 1.18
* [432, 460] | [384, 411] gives 1.27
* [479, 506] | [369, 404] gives 1.22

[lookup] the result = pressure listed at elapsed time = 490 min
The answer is 409.1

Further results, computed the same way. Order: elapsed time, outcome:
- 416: 320.8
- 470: 388.7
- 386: 345.9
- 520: 442.1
